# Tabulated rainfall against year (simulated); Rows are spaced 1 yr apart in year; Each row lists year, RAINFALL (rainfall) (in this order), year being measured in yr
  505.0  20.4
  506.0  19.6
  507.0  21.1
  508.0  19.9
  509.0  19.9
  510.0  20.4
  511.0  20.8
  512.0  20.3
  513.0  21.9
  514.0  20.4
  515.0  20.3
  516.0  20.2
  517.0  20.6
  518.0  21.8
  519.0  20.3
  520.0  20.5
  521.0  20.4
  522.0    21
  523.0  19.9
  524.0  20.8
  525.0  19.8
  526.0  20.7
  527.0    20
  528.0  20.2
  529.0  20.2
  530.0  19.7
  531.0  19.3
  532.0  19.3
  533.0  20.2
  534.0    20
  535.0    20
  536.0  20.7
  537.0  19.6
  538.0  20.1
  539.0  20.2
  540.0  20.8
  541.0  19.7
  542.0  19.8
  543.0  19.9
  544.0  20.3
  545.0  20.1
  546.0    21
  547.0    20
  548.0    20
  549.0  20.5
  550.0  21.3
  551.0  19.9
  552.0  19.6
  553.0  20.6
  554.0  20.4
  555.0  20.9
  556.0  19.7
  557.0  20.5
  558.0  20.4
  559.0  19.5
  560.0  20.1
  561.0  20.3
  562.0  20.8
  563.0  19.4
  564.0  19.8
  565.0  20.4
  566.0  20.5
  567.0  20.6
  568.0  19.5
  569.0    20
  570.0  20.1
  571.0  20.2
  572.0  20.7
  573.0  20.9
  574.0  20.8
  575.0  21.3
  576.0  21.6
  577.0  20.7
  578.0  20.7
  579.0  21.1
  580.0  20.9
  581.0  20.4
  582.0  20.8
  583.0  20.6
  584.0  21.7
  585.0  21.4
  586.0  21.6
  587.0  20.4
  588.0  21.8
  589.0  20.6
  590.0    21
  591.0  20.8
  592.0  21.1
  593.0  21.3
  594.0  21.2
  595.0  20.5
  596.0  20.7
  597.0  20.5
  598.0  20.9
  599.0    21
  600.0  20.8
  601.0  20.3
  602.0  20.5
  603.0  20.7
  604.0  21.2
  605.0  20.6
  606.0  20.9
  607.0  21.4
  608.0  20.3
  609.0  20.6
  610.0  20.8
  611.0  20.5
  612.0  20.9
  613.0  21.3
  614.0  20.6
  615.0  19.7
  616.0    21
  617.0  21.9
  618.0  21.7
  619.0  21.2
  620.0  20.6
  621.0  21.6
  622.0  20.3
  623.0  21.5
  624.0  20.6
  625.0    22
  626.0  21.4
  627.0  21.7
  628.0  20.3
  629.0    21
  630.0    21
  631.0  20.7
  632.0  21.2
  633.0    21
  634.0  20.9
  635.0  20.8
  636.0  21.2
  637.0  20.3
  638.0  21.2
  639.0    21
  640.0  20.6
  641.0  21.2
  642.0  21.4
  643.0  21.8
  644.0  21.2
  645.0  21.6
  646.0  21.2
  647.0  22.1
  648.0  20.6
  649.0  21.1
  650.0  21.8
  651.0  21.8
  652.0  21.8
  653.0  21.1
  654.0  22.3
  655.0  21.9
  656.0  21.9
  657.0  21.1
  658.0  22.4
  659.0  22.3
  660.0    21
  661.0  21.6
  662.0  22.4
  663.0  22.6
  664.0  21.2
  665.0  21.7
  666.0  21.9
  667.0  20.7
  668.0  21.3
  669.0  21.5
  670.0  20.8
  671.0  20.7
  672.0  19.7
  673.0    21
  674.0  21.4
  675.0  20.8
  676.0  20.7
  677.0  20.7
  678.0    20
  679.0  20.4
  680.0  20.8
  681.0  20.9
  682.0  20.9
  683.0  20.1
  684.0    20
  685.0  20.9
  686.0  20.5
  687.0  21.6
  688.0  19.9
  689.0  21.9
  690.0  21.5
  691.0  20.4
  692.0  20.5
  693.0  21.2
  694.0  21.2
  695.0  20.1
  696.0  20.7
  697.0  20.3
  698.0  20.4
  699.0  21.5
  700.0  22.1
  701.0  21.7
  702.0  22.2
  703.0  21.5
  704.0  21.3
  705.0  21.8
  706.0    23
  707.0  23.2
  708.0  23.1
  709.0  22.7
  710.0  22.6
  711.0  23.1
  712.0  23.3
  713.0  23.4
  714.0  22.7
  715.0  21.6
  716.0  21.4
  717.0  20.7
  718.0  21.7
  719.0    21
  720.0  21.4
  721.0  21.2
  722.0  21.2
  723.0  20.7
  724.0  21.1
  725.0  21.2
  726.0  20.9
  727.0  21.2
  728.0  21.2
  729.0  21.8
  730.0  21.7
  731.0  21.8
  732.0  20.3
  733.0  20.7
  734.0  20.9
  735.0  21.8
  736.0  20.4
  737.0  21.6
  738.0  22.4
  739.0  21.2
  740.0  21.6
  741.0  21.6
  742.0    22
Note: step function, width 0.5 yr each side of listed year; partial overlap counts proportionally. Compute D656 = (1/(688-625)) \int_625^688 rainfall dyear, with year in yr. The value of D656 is 21.2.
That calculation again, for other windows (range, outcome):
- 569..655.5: 21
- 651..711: 21.3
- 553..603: 20.6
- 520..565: 20.2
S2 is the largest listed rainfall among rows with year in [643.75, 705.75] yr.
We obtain 22.6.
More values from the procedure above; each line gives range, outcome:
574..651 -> 22.1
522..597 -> 21.8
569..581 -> 21.6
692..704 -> 22.2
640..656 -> 22.3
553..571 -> 20.9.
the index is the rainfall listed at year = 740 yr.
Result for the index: 21.6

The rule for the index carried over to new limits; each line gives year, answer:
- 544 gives 20.3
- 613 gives 21.3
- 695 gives 20.1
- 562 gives 20.8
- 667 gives 20.7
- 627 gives 21.7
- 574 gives 20.8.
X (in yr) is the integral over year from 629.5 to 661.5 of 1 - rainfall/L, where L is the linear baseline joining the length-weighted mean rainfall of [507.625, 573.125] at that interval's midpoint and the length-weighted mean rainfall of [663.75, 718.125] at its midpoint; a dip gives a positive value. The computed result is -0.5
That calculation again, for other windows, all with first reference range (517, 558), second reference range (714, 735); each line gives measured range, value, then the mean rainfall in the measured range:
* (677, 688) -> 0.2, 20.6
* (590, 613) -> -0.3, 20.8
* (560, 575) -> 0.1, 20.3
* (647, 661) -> -0.5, 21.6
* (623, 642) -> -0.3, 21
